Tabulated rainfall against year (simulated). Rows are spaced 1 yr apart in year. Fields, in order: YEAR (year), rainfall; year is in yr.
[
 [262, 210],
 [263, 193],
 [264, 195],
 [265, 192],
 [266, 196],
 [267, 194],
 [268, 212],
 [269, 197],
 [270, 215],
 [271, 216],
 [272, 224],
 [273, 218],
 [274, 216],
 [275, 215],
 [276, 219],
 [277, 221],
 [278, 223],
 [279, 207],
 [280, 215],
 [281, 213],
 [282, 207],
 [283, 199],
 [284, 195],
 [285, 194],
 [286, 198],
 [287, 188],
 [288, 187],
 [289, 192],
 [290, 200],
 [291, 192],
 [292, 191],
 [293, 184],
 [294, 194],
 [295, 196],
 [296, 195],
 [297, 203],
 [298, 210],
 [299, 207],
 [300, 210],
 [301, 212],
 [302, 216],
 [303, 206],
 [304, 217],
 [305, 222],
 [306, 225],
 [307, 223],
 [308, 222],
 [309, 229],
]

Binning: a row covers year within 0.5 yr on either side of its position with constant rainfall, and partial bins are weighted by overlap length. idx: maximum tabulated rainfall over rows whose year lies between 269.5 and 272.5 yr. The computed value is 224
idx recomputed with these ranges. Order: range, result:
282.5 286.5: 199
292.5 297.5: 203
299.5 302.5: 216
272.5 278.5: 223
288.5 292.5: 200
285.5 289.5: 198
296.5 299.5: 210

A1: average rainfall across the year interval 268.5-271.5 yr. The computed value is 209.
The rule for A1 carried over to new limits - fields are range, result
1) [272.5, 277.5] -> 218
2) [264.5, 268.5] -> 198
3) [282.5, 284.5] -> 197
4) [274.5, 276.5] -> 217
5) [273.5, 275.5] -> 216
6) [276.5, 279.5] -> 217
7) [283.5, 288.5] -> 192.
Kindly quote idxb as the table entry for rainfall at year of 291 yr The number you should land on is 192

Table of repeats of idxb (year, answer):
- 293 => 184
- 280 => 215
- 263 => 193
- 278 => 223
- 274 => 216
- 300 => 210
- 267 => 194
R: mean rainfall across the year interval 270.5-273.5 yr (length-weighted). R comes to 219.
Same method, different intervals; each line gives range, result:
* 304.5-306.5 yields 224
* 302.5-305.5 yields 215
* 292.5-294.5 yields 189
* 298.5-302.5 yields 211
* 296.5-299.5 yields 207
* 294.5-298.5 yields 201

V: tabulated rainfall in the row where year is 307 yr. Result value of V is 223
